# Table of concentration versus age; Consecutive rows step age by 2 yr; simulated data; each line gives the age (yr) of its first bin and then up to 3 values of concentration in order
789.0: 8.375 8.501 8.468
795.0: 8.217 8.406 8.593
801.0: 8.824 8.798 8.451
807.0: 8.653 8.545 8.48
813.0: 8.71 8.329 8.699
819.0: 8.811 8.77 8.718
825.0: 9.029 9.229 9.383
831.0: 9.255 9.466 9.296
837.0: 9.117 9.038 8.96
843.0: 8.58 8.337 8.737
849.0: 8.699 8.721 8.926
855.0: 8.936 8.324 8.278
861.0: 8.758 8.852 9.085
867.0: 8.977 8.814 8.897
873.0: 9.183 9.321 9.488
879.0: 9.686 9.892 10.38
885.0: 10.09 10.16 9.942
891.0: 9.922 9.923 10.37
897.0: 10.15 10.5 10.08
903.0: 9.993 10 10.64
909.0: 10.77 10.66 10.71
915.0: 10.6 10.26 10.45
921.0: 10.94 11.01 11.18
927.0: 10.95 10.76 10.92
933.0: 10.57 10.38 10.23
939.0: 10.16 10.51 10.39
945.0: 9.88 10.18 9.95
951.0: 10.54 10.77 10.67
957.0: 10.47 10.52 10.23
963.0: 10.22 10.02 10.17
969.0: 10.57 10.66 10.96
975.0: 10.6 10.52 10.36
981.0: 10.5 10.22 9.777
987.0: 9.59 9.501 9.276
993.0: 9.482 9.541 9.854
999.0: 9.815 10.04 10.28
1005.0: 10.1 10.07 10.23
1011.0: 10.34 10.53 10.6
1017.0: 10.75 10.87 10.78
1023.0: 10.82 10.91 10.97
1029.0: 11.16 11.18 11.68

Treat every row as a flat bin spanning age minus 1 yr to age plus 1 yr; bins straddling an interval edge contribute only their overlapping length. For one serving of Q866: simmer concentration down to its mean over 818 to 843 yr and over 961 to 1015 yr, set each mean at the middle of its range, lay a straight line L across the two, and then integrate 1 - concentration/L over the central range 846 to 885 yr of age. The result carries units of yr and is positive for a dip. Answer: 1.0 yr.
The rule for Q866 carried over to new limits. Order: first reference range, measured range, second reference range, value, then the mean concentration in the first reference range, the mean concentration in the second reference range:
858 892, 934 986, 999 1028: -1.5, 9.4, 10.5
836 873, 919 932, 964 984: -1.5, 8.79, 10.5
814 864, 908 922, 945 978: -1.1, 8.85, 10.4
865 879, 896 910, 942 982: -1.1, 9.15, 10.4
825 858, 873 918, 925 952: -1.7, 8.94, 10.4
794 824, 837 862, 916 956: 1.4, 8.6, 10.5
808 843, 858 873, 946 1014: 0.7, 8.92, 10.2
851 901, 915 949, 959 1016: -2.5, 9.45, 10.2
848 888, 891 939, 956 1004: -4.6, 9.17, 10.1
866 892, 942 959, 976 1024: -0.7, 9.6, 10.2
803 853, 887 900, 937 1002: -0.9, 8.84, 10.2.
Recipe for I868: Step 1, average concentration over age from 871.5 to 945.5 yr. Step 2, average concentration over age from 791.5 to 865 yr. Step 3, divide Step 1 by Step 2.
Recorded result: 1.17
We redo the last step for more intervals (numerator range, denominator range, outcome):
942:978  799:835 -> 1.18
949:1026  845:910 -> 1.08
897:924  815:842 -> 1.16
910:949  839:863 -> 1.21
